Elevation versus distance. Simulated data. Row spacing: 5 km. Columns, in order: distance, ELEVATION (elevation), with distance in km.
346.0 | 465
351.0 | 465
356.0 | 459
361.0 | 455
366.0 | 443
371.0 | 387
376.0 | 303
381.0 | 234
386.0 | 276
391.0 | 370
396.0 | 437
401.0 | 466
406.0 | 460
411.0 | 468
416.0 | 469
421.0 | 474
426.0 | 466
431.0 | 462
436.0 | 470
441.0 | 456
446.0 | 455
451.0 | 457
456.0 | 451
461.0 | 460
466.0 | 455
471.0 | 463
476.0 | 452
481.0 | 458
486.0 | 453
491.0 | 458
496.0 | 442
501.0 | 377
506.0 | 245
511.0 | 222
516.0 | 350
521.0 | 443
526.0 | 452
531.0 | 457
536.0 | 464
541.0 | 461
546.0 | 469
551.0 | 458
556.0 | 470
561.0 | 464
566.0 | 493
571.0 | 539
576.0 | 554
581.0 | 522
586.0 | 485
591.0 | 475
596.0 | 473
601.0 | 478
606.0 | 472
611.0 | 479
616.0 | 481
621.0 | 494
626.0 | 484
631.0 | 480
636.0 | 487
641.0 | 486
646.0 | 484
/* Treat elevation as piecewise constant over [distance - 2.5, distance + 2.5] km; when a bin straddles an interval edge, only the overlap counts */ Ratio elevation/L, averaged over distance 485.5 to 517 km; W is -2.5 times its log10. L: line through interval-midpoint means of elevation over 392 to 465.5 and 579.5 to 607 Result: 0.29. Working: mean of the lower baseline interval 459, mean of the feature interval 359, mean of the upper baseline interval 483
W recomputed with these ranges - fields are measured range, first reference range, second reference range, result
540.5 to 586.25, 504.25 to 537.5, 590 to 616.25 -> -0.154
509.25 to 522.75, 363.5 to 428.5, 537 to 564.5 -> 0.313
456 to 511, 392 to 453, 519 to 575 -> 0.117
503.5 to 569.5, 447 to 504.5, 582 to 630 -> 0.102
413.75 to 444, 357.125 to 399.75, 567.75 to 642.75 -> -0.175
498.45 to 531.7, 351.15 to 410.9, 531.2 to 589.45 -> 0.282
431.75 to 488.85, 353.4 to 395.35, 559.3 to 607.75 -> -0.090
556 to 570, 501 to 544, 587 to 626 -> -0.123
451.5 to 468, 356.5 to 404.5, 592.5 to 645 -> -0.105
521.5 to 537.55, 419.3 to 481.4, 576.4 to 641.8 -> 0.041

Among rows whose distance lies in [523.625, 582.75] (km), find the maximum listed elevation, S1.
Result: 554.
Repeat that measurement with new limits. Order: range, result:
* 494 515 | 442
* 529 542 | 464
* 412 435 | 474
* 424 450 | 470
